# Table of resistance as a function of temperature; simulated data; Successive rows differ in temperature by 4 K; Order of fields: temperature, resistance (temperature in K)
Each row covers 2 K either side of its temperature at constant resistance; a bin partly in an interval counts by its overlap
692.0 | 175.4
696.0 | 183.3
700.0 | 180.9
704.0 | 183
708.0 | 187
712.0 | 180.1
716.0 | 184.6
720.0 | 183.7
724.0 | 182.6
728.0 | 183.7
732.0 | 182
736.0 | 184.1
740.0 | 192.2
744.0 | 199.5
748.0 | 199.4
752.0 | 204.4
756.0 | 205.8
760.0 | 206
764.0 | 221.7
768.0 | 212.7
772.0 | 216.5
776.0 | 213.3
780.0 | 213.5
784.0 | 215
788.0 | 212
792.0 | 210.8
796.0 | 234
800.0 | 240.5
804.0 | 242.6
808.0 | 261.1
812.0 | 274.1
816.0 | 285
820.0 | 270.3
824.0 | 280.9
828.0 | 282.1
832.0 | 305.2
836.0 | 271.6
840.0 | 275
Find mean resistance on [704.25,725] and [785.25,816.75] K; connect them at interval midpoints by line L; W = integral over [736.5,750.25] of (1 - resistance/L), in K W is 0.5 K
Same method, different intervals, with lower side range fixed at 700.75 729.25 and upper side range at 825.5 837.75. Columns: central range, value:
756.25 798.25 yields 4.0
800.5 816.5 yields 0.3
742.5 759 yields 1.0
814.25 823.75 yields -0.1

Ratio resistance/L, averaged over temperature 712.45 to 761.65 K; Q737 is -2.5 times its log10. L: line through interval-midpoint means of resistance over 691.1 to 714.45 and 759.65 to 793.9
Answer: 0.03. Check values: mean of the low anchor 182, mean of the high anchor 214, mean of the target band 192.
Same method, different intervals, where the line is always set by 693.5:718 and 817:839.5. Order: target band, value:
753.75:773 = 0.08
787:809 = 0.11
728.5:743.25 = 0.11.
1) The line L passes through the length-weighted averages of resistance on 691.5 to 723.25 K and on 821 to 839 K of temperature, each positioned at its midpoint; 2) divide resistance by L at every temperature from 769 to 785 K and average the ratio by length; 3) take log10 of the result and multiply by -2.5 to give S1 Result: 0.12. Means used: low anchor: 183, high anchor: 284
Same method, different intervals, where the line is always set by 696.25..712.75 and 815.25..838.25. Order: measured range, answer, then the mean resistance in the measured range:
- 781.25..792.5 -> 0.17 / 213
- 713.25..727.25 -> 0.07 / 183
